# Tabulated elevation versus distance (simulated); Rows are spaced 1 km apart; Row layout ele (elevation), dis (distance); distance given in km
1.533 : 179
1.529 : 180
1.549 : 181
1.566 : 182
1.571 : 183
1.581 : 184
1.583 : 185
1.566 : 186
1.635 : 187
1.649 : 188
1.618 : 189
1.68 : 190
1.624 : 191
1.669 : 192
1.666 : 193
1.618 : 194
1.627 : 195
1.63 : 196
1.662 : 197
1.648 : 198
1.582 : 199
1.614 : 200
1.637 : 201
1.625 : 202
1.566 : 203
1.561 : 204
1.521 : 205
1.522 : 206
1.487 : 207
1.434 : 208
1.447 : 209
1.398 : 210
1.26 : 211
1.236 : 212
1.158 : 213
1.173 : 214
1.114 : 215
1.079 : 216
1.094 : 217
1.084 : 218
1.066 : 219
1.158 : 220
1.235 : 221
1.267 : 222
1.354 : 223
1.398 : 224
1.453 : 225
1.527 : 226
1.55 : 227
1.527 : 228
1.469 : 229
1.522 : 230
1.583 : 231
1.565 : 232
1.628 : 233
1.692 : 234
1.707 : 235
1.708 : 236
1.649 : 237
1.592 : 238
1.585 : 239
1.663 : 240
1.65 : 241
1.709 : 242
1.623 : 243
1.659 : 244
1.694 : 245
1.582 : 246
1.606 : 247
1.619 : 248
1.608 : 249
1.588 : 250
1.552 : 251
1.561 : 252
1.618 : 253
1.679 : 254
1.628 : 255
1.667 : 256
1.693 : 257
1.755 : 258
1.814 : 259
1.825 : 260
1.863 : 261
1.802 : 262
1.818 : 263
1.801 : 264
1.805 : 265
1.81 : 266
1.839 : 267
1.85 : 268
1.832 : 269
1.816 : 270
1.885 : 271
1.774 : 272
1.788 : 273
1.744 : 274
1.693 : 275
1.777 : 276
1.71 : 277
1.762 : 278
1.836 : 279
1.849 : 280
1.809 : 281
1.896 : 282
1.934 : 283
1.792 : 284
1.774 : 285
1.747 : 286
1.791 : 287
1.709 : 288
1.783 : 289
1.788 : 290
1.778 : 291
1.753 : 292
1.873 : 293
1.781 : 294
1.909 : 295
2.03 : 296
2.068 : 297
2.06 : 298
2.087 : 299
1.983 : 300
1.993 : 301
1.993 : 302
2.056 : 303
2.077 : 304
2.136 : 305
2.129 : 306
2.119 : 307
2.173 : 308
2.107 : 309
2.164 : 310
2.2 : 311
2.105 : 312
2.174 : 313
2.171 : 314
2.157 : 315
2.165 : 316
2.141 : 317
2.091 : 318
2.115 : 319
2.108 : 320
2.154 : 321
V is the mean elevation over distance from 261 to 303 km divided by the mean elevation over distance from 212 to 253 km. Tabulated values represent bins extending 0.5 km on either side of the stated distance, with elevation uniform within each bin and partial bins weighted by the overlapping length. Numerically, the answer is 1.25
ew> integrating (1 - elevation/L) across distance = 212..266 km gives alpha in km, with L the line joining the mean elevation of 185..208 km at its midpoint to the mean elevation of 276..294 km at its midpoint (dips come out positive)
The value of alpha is 5.01 km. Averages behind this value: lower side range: 1.61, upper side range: 1.8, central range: 1.54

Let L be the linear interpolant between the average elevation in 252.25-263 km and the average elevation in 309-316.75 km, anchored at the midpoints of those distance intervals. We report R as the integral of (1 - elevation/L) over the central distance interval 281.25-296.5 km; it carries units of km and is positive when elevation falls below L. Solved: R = 1.17 km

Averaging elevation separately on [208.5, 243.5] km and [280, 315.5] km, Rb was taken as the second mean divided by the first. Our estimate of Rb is 1.4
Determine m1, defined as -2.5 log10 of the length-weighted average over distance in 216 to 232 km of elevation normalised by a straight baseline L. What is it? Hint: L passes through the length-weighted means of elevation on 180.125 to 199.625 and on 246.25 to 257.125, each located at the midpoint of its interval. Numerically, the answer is 0.19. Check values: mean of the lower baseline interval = 1.62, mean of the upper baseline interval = 1.62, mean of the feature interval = 1.35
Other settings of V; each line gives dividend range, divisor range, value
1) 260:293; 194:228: 1.28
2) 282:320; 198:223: 1.48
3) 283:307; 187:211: 1.22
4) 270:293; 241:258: 1.10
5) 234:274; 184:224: 1.18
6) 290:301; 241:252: 1.19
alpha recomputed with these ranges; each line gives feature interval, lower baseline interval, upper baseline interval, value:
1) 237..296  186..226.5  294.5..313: 2.9 km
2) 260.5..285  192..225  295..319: 0.6 km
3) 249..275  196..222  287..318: -0.1 km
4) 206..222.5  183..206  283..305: 4.3 km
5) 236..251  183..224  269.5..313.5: 0.3 km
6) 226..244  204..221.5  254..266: -1.3 km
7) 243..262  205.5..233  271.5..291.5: -1.1 km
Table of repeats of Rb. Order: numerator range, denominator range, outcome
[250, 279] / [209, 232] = 1.34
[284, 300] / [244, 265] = 1.10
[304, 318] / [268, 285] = 1.19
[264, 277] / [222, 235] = 1.18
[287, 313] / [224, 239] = 1.26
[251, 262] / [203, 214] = 1.22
